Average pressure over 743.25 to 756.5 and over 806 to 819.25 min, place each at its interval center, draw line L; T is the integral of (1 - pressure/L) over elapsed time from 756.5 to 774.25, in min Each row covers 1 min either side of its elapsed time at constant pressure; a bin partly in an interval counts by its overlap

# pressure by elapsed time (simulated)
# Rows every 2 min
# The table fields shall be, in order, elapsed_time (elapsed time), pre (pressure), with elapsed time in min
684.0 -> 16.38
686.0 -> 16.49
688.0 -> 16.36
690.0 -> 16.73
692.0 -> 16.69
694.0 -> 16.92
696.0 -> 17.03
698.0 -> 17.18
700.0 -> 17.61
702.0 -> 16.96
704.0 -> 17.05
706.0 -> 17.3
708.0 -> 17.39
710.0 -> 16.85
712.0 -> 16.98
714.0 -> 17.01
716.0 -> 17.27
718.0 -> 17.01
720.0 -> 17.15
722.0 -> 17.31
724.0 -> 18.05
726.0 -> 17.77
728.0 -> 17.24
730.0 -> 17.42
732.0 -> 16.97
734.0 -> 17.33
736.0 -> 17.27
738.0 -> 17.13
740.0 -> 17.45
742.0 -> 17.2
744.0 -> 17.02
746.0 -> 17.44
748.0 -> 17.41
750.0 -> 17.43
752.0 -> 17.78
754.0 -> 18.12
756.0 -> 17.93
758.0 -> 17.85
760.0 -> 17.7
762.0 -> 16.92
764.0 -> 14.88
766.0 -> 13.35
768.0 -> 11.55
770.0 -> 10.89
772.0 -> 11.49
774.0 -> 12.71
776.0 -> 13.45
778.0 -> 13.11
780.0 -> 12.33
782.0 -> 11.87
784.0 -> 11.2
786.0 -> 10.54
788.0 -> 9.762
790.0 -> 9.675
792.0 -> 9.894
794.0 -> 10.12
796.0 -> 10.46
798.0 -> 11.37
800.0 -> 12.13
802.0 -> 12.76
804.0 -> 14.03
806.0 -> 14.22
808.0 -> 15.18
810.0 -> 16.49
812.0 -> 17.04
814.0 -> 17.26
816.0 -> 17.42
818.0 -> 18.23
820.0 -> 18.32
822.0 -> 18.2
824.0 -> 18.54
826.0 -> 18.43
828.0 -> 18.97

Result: 3.1 min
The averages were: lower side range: 17.6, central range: 14.3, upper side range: 16.8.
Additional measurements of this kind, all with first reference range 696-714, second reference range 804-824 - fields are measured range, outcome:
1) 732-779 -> 3.3 min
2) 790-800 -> 3.8 min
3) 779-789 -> 3.4 min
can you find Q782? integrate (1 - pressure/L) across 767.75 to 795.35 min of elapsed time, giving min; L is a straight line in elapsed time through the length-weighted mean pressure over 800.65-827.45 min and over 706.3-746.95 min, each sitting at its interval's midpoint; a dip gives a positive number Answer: 9.08 min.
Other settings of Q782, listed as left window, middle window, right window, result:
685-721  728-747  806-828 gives -0.1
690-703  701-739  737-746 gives -0.2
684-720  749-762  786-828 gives -1.7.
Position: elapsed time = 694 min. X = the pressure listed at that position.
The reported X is 16.92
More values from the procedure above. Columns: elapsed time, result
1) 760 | 17.7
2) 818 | 18.23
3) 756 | 17.93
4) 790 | 9.675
